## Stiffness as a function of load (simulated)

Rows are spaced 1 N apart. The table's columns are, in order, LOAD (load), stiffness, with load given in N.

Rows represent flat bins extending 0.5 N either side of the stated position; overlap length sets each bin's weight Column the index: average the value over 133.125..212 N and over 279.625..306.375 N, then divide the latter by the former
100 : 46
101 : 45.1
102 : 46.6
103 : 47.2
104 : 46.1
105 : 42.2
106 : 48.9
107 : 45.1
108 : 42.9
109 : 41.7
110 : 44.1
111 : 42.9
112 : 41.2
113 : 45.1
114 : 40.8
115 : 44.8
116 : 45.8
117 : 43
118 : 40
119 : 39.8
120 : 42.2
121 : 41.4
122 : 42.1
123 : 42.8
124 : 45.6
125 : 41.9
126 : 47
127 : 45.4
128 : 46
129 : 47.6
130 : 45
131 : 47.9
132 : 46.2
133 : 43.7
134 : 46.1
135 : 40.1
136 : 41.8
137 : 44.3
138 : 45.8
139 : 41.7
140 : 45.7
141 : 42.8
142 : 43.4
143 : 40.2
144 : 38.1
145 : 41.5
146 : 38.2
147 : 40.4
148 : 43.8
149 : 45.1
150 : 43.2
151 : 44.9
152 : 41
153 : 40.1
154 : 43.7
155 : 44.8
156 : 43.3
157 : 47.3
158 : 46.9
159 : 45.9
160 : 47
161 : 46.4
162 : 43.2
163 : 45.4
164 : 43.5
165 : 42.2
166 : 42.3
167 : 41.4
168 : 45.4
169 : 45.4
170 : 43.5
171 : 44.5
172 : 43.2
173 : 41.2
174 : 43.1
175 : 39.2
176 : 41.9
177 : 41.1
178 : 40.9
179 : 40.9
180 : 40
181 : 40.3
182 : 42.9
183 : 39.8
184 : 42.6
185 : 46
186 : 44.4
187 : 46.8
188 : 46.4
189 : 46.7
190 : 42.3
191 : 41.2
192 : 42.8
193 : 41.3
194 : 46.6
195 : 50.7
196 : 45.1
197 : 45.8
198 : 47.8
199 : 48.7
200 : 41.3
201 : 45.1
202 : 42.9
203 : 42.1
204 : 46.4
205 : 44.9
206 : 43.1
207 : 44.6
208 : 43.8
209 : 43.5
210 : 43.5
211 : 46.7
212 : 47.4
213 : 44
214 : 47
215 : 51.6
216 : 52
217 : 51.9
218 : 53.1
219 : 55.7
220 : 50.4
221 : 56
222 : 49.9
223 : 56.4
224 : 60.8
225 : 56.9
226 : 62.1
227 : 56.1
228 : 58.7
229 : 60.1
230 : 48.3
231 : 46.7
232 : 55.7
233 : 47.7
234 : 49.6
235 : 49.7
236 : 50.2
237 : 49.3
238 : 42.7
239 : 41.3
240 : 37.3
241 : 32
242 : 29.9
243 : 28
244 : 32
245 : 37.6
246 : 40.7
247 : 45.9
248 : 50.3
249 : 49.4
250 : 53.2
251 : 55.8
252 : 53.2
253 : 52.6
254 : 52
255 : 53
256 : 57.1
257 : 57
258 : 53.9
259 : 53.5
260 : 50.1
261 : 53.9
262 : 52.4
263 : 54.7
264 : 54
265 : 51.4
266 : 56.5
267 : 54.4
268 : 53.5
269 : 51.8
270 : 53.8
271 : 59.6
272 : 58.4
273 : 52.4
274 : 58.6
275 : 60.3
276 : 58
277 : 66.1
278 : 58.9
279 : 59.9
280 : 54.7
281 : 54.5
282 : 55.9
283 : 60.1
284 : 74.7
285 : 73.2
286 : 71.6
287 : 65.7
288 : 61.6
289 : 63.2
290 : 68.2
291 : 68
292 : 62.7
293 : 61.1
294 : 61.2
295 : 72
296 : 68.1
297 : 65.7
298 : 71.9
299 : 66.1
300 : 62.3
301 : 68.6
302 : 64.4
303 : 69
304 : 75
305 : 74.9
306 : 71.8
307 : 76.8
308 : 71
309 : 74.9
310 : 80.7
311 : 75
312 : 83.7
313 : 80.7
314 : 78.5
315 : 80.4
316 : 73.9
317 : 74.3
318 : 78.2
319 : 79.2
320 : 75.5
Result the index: 1.52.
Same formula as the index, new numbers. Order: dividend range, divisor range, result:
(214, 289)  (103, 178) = 1.22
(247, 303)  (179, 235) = 1.24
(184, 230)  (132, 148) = 1.14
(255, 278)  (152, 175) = 1.26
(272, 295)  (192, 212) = 1.39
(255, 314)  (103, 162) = 1.45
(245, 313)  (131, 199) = 1.40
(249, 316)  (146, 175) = 1.44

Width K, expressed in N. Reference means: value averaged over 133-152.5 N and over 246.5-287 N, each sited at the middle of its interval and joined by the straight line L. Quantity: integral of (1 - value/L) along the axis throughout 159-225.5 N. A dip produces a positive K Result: 3.4 N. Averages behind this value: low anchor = 42.6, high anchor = 56.4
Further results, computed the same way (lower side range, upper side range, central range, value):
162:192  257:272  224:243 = 0.6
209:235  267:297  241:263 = 3.5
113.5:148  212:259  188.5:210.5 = 1.3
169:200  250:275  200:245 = 1.2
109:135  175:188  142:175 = -0.3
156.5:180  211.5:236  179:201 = 1.4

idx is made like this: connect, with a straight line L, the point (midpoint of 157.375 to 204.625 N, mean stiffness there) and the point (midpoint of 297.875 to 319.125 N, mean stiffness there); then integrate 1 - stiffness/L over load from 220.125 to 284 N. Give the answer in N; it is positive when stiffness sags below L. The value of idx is 9.05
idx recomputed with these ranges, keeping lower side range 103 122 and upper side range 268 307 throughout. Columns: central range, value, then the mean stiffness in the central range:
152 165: 1.1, 44.5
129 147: 1.2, 43.1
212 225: 0.8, 52.4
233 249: 4.6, 41.6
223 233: 0.2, 55.7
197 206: 1.5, 44.8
